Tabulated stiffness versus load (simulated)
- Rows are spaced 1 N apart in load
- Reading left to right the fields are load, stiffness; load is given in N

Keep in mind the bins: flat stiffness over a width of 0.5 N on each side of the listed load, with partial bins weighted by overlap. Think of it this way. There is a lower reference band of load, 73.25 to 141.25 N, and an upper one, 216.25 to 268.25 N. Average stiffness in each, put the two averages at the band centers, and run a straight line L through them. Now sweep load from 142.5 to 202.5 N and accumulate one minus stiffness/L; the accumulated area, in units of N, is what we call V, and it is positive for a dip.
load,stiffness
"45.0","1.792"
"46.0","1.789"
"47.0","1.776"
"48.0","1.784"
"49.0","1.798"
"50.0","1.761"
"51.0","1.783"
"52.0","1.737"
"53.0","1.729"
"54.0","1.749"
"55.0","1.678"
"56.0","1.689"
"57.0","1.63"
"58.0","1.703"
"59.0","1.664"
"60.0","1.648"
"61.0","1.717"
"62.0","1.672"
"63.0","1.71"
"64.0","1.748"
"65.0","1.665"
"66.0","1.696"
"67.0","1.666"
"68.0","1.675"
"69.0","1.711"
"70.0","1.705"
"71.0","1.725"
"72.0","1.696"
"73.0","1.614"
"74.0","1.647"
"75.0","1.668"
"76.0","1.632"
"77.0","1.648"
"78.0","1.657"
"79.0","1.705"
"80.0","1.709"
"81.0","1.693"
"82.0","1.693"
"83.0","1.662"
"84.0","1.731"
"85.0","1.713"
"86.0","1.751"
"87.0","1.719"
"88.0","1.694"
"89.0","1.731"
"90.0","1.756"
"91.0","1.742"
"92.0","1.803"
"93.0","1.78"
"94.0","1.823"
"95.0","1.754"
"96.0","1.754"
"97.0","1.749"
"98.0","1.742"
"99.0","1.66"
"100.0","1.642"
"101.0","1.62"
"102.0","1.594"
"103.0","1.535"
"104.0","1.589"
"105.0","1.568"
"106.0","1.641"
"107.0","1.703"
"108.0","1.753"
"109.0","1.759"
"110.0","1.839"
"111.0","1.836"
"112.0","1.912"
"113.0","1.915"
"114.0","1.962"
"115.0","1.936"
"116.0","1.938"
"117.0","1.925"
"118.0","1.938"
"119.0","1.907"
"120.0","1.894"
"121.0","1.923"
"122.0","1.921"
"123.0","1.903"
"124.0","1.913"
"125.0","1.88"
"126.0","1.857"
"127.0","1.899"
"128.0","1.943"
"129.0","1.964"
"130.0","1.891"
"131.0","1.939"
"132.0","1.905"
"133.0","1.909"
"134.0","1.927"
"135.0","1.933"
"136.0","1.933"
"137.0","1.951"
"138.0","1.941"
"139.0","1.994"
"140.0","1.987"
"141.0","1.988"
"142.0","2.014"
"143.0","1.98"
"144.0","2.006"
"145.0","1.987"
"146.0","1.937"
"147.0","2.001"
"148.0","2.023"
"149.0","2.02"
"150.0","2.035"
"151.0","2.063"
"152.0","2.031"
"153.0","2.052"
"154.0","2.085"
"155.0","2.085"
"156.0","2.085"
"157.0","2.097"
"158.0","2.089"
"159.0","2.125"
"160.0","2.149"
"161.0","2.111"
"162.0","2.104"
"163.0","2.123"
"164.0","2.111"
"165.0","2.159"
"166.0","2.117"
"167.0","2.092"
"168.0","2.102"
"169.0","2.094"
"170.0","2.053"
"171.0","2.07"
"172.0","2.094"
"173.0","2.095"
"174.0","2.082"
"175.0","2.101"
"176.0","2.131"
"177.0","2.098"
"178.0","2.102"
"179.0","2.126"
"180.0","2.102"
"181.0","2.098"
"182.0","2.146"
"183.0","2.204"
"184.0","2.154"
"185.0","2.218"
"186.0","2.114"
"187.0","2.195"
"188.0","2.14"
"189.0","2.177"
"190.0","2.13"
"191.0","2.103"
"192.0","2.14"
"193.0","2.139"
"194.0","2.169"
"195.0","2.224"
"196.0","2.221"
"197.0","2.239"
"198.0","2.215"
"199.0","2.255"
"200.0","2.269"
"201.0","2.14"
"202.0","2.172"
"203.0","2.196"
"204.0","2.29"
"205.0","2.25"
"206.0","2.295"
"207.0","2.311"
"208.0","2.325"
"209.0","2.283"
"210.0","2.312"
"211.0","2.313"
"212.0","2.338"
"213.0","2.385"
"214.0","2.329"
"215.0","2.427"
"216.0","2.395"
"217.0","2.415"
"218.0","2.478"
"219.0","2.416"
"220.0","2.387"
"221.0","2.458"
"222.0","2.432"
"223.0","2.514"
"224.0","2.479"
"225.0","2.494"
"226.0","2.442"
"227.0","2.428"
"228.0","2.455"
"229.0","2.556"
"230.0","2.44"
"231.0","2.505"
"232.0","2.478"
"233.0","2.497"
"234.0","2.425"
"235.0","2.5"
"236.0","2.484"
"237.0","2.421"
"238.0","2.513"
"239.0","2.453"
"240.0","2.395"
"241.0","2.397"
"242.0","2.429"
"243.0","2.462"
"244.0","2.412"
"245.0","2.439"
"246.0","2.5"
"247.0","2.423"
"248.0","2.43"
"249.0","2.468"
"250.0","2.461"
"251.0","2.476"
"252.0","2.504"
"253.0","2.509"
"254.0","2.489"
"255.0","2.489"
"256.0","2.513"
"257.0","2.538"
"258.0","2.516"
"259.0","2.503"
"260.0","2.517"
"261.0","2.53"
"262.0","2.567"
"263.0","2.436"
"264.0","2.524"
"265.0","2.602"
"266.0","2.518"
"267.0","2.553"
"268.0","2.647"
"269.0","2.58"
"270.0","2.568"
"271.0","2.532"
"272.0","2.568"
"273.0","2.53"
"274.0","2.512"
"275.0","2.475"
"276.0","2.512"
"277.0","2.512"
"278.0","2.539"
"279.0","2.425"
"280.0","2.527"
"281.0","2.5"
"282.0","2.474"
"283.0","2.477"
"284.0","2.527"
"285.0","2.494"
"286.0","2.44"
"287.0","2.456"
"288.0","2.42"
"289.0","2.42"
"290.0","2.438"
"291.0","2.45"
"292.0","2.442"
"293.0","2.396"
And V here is 0.4 N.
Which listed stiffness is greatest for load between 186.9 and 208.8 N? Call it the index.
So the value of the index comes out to 2.325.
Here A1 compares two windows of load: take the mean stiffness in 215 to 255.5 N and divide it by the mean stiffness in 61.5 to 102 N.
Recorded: 1.44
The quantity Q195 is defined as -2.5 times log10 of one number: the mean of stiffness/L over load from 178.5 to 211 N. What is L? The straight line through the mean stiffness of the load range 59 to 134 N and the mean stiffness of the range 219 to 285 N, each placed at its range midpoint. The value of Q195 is 0.01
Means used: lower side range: 1.76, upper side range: 2.49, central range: 2.2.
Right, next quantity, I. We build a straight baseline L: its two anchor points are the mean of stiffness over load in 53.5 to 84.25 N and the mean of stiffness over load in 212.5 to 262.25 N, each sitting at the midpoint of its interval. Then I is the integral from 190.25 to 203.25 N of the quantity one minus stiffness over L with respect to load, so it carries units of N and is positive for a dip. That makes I 0.5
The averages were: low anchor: 1.68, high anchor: 2.46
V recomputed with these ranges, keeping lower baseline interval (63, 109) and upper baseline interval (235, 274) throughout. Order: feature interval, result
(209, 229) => -0.8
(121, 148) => -0.3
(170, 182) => 0.1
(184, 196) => 0.2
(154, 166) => -0.4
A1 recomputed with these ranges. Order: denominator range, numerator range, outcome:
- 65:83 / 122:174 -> 1.20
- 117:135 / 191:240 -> 1.23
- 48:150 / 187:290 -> 1.35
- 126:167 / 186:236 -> 1.16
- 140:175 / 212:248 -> 1.18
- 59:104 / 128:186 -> 1.21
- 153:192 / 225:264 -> 1.17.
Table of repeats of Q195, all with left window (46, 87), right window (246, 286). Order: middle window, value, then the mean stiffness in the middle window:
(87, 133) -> 0.04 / 1.81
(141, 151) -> 0.01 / 2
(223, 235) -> -0.05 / 2.48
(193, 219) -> -0.01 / 2.29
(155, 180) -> 0.00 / 2.1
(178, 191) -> 0.02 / 2.15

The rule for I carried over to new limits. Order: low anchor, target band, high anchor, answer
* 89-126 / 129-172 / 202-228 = -0.1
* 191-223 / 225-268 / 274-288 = -1.5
